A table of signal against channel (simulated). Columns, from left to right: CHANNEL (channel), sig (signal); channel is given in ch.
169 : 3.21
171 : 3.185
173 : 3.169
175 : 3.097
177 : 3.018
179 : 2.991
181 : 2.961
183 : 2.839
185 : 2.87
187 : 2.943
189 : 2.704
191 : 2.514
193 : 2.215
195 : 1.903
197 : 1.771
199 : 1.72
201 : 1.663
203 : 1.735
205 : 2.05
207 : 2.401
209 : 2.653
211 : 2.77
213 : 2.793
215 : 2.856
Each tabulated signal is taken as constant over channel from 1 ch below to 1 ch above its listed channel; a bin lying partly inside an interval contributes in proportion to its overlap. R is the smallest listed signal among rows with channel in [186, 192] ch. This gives 2.514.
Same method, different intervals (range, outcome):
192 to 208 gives 1.663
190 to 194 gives 2.215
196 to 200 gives 1.72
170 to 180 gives 2.991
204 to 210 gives 2.05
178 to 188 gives 2.839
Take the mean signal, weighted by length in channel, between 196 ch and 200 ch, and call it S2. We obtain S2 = 1.75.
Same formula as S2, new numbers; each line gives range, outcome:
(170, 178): 3.12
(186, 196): 2.46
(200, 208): 1.96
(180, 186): 2.89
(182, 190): 2.84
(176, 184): 2.95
